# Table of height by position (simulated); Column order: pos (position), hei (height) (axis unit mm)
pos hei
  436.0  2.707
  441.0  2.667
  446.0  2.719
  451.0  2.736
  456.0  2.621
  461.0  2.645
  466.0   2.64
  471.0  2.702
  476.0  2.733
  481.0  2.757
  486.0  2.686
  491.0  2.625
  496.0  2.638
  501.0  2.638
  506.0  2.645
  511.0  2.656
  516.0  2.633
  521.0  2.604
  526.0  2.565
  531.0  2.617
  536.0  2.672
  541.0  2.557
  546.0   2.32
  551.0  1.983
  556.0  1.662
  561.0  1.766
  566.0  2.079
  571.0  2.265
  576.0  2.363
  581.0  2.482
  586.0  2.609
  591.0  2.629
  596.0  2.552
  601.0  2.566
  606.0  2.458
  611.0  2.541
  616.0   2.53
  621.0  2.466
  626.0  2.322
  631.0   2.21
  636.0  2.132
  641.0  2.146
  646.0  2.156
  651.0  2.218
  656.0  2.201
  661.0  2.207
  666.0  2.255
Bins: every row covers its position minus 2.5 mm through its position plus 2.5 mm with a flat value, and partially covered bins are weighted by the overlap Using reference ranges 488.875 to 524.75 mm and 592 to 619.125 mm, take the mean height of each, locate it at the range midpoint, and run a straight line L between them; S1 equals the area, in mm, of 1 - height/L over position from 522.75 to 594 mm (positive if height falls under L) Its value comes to 6.9 mm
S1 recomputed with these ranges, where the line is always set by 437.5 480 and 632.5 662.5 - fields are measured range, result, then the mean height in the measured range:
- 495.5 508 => -0.3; 2.64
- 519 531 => -0.4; 2.59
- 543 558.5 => 2.8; 2.01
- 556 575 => 3.0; 2.01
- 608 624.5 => -1.7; 2.5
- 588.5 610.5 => -2.3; 2.55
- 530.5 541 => -0.6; 2.63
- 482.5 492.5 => -0.2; 2.67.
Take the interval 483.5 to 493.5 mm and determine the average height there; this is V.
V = 2.66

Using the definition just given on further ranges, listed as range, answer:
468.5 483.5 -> 2.73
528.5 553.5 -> 2.43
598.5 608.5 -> 2.51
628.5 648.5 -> 2.16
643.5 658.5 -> 2.19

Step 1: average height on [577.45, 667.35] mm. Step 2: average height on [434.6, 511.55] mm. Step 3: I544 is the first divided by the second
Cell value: 0.9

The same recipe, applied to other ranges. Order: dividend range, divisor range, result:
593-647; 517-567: 1.03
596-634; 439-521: 0.92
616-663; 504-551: 0.88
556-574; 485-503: 0.75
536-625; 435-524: 0.88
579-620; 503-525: 0.97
